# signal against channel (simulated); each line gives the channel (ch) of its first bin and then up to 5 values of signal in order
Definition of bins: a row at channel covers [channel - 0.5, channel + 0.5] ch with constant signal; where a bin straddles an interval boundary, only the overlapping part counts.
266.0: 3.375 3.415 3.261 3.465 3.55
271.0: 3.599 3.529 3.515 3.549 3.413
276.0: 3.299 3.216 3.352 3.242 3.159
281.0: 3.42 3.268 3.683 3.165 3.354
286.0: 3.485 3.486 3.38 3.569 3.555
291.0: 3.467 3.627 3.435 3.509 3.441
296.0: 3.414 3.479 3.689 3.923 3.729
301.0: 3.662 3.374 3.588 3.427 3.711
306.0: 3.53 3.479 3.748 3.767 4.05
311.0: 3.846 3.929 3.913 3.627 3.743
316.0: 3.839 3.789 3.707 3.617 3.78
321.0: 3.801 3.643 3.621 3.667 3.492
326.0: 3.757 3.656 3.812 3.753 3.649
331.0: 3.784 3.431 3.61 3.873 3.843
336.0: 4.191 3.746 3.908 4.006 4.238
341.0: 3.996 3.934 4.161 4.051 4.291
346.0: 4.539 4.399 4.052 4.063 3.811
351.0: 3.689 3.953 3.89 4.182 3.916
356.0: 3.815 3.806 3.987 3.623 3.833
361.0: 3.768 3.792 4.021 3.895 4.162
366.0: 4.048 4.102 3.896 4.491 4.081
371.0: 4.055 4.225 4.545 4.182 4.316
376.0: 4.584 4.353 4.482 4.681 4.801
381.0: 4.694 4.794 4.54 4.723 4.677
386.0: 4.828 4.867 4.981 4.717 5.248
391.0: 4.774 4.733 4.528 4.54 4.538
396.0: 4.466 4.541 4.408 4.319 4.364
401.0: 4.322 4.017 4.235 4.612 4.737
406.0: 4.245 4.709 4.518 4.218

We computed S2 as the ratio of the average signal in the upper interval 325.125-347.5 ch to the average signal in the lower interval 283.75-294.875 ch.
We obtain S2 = 1.1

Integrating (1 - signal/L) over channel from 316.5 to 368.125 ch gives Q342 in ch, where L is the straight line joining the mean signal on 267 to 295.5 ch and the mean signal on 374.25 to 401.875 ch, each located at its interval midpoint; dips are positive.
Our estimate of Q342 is 2.7 ch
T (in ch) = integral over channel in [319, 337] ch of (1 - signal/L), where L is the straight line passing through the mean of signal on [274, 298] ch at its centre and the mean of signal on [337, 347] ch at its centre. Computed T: 1.0 ch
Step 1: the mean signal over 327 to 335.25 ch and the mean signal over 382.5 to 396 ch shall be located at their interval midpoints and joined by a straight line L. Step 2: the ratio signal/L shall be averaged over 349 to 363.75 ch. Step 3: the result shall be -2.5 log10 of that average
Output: 0.077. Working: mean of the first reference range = 3.71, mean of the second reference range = 4.74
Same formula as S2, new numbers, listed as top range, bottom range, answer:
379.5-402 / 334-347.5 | 1.13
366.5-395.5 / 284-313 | 1.27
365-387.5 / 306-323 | 1.18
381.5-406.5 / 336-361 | 1.15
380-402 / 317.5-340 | 1.24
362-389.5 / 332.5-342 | 1.12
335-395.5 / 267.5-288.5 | 1.25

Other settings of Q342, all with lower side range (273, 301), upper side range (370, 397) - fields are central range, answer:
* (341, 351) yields 0.1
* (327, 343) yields 0.7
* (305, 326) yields 0.4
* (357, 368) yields 1.1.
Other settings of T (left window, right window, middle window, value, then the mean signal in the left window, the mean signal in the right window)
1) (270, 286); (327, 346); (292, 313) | -0.18 ch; 3.39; 3.91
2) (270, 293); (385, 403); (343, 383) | 1.09 ch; 3.43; 4.59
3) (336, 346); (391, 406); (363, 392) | -1.13 ch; 4.07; 4.46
